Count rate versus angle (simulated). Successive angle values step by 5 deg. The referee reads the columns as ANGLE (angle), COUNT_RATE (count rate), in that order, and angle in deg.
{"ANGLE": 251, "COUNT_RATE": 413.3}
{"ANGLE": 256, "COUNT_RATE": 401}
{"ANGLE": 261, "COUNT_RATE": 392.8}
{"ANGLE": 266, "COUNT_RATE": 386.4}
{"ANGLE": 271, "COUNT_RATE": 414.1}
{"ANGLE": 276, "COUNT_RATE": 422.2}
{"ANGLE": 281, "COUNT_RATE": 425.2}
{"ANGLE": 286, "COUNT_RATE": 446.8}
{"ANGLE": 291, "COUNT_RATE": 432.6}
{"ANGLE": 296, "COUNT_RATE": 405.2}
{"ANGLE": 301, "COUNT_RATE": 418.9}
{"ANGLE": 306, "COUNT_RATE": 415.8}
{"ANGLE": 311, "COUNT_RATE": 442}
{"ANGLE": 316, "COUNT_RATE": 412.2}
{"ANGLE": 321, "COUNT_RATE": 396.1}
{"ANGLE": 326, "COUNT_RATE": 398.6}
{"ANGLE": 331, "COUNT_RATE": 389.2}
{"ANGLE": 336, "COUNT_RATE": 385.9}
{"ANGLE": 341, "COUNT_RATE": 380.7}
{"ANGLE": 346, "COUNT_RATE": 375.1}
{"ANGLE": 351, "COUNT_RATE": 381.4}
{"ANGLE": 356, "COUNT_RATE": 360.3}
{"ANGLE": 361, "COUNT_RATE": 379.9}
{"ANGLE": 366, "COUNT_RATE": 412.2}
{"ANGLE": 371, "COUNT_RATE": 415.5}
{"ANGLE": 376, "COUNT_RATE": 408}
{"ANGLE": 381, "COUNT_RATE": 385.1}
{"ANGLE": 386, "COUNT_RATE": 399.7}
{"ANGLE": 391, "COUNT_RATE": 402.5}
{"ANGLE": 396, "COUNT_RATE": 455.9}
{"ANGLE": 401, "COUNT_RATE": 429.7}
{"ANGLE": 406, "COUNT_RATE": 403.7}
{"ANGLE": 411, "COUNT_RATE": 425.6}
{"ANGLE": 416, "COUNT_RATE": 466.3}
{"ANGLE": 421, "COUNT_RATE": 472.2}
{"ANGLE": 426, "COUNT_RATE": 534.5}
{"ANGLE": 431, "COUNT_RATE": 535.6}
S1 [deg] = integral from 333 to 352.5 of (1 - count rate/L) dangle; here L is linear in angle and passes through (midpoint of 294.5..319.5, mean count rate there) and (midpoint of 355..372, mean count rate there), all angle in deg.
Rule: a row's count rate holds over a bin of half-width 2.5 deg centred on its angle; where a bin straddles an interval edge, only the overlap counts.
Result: 1.0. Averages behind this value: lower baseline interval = 418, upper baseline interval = 393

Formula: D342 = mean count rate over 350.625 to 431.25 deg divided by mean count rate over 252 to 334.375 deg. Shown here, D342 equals 1.0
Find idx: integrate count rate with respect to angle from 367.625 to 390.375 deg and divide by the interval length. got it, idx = 402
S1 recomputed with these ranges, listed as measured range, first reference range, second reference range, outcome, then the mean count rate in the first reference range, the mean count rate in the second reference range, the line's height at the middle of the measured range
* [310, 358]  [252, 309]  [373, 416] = 2.9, 415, 417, 416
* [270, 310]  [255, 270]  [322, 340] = -3.1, 395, 391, 393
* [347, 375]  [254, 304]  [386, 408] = 1.9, 415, 421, 419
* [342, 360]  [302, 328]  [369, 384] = 1.5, 414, 402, 407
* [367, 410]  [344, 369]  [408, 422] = 0.7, 383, 451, 420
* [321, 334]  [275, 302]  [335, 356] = 0.0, 426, 378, 393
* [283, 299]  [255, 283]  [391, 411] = -0.7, 407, 426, 410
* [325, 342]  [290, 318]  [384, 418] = 1.4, 421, 426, 422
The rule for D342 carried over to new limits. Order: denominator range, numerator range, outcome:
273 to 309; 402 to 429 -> 1.09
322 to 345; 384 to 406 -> 1.08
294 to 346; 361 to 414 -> 1.02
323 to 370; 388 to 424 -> 1.13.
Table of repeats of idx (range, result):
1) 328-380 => 389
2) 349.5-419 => 410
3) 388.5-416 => 427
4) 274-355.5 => 407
